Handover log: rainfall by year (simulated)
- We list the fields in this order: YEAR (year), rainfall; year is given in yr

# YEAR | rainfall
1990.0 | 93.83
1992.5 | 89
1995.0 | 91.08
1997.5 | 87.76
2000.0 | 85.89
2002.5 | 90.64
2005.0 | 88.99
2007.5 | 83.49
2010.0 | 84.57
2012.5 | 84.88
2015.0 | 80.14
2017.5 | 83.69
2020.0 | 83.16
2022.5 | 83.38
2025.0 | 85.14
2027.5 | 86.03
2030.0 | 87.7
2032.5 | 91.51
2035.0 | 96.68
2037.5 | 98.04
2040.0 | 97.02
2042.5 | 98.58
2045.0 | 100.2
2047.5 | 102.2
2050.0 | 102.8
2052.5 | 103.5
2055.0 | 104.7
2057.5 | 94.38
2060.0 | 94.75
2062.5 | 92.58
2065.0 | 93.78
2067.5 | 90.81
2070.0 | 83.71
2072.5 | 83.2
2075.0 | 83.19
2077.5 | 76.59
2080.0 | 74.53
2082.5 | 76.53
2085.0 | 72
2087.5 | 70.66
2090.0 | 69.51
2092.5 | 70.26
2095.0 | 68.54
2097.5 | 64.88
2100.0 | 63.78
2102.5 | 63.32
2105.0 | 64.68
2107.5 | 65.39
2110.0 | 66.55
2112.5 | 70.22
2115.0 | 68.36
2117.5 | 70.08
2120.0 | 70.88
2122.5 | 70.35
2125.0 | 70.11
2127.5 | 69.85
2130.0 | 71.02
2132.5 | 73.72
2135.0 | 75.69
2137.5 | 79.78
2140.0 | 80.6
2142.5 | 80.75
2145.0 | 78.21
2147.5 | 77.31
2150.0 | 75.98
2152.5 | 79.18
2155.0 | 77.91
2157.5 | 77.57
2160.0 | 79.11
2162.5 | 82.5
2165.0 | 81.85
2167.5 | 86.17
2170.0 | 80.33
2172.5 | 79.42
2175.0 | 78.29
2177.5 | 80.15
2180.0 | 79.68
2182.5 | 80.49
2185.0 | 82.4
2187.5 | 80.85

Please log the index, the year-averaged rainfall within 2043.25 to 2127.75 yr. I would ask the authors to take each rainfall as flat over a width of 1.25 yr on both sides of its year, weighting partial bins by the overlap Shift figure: 79.2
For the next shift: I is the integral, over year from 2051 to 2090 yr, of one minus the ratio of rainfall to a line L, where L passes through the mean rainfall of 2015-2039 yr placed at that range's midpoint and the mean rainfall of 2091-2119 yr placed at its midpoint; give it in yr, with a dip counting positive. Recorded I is -4.8 yr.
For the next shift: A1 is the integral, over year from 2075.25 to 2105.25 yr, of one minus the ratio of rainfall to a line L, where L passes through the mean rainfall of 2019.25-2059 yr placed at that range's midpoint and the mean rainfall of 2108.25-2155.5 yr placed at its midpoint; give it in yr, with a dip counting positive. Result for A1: 4.7 yr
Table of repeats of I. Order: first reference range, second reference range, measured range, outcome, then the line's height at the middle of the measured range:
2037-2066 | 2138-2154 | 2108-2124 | 3.0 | 85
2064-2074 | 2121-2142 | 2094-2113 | 3.4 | 80.2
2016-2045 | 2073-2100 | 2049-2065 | -3.2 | 82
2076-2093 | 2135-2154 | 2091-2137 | 4.2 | 75.8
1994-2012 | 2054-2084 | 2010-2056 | -2.8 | 87.2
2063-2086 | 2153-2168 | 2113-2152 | 3.3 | 81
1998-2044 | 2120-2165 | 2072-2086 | 0.9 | 82.7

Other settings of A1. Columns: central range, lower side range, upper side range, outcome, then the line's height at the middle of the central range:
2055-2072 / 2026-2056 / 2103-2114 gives -1.0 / 87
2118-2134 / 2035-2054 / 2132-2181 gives 2.6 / 85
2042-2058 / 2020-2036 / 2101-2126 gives -3.6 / 82.7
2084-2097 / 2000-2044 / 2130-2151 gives 1.9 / 82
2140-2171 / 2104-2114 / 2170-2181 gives -1.7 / 75.7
